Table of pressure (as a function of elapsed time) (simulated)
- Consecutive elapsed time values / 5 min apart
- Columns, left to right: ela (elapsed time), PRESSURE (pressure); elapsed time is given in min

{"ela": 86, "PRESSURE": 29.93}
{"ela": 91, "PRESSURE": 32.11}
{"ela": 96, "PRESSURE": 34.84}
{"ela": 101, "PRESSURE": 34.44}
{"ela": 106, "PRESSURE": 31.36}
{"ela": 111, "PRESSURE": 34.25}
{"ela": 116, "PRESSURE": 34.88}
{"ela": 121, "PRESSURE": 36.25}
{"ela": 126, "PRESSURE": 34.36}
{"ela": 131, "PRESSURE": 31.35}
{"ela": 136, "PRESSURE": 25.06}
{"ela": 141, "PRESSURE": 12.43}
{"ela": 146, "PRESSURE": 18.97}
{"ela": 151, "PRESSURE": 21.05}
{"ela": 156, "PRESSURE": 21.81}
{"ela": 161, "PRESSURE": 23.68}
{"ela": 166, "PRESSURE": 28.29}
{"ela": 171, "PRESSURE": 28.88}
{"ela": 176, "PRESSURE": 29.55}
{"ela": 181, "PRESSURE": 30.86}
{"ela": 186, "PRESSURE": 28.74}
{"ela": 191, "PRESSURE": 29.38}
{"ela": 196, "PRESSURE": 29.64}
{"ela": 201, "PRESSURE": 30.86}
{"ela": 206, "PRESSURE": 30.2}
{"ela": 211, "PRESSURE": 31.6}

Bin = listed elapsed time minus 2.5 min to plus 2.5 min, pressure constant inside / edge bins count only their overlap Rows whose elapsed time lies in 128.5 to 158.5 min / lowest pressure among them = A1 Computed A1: 12.43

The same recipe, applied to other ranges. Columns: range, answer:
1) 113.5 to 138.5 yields 25.06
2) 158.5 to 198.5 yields 23.68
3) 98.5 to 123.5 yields 31.36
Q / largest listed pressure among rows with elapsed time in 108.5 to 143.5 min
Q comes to 36.25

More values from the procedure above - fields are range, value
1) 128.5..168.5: 31.35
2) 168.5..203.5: 30.86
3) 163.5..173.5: 28.88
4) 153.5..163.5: 23.68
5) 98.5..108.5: 34.44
